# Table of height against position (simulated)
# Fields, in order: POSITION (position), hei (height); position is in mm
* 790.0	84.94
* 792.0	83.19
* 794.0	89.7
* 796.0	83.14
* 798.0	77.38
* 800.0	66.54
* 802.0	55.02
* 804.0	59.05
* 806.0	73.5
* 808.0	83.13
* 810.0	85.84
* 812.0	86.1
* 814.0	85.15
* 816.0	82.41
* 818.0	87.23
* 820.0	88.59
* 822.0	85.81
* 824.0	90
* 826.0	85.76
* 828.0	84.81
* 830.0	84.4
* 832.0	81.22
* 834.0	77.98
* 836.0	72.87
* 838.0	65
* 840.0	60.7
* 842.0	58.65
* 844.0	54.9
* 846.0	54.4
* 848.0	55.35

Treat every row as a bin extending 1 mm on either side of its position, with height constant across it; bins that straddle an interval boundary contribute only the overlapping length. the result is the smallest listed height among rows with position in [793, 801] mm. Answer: 66.54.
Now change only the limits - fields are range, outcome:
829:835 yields 77.98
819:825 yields 85.81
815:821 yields 82.41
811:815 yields 85.15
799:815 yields 55.02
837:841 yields 60.7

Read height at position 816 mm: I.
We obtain 82.41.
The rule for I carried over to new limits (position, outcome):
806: 73.5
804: 59.05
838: 65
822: 85.81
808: 83.13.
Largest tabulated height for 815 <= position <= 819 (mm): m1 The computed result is 87.23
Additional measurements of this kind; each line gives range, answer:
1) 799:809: 83.13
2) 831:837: 81.22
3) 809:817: 86.1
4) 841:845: 58.65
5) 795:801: 83.14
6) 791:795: 89.7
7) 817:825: 90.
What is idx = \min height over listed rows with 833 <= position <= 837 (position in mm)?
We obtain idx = 72.87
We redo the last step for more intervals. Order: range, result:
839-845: 54.9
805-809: 73.5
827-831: 84.4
